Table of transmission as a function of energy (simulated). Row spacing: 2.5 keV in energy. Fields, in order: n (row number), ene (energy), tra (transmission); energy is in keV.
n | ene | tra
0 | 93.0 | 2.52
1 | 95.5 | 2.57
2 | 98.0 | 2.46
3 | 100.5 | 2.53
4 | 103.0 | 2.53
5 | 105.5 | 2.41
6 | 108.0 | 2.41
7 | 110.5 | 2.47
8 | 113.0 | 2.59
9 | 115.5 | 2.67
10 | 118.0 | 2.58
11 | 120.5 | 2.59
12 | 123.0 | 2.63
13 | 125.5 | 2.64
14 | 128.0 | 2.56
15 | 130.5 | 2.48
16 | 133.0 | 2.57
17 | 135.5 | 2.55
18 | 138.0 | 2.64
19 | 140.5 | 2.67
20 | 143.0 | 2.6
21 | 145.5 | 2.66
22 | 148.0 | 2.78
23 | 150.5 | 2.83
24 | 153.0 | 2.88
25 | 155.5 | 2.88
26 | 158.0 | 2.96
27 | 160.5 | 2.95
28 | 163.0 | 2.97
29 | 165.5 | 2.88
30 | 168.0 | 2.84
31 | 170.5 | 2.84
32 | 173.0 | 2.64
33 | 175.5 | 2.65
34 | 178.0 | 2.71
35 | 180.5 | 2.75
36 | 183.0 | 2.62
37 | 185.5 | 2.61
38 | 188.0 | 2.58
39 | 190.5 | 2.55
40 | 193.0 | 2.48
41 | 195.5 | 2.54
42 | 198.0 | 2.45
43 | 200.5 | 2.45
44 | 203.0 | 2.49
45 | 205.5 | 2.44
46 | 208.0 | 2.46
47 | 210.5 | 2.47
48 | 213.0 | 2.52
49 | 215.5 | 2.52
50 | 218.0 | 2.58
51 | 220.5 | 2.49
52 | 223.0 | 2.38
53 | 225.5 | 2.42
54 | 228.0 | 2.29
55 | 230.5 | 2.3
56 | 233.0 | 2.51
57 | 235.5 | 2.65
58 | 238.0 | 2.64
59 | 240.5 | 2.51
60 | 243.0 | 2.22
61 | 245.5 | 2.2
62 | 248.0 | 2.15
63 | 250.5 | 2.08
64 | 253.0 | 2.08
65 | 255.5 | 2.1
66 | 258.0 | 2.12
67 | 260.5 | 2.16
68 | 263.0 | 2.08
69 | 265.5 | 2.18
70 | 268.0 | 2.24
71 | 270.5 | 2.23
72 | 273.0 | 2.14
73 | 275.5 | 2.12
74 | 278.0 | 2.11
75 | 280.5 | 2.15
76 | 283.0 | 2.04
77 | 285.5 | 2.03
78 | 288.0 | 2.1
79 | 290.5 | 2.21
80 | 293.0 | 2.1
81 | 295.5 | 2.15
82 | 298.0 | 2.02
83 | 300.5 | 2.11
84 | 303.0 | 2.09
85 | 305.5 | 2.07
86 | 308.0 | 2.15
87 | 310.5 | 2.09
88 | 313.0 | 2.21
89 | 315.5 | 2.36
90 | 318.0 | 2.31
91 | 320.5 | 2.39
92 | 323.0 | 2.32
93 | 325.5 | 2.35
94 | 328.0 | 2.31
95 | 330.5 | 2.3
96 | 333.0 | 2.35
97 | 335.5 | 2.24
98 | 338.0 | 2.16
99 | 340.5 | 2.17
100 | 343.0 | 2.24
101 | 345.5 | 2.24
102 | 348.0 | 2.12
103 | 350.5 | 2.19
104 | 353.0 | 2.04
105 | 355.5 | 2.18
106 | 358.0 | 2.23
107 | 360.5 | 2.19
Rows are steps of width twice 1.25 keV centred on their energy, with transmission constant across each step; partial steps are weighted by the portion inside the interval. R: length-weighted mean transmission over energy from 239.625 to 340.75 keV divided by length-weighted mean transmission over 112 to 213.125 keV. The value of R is 0.8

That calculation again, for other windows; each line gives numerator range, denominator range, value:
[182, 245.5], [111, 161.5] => 0.93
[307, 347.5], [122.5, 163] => 0.83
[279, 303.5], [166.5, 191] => 0.78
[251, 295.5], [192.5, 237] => 0.86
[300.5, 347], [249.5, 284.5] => 1.05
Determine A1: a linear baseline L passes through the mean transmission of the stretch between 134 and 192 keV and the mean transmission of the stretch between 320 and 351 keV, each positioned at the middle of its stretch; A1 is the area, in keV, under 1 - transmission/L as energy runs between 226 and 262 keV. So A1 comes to 3.25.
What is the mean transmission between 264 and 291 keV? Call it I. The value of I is 2.14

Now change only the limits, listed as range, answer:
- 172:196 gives 2.61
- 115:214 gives 2.65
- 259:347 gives 2.19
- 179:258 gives 2.43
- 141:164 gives 2.83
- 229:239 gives 2.52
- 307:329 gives 2.28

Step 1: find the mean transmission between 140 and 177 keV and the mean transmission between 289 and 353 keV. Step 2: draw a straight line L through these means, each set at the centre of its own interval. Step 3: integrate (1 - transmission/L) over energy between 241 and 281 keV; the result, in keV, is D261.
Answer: 4.49 keV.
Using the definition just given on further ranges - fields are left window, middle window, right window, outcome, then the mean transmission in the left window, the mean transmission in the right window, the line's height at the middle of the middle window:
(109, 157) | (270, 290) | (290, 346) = 1.64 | 2.65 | 2.21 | 2.3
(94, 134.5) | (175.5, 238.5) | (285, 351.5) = -3.41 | 2.54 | 2.2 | 2.39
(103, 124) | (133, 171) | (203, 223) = -4.00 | 2.54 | 2.49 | 2.52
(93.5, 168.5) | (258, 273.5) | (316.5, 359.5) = 1.42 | 2.66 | 2.24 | 2.39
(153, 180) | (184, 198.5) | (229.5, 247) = 0.82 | 2.83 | 2.43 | 2.69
